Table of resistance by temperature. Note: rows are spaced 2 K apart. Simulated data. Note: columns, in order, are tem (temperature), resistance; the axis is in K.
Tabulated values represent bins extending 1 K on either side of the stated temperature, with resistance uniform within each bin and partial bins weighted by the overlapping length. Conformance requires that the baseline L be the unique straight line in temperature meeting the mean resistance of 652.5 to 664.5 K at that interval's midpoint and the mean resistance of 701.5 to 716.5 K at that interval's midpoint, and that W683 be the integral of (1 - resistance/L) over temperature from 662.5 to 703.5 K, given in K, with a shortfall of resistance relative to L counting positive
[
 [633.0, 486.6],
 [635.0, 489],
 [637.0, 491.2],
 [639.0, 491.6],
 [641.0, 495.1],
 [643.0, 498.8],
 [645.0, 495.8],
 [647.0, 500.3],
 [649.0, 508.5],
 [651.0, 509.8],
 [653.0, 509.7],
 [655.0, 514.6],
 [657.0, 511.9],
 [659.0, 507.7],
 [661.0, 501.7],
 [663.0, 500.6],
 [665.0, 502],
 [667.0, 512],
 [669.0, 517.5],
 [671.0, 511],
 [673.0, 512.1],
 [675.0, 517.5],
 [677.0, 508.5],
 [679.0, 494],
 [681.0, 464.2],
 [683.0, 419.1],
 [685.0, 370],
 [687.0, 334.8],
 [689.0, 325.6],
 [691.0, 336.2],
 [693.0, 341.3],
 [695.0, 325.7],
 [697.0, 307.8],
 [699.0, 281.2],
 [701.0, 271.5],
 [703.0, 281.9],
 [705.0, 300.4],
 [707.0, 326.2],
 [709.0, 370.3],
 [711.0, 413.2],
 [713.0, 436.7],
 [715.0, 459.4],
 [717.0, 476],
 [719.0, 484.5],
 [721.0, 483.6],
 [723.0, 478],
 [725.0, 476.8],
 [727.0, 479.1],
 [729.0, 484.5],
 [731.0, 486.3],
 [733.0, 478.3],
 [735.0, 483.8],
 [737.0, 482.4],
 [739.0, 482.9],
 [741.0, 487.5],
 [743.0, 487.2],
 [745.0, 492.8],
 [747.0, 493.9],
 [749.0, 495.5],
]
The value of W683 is 3.1 K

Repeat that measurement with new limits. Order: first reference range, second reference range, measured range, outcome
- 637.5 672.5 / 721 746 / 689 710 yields 7.6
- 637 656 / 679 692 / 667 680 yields -2.8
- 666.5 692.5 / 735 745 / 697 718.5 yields 4.7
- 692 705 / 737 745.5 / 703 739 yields -4.0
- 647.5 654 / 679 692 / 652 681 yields -3.7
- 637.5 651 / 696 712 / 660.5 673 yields -2.2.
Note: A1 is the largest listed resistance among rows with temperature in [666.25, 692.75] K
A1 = 517.5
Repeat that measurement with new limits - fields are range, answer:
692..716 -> 459.4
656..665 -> 511.9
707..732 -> 486.3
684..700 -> 370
